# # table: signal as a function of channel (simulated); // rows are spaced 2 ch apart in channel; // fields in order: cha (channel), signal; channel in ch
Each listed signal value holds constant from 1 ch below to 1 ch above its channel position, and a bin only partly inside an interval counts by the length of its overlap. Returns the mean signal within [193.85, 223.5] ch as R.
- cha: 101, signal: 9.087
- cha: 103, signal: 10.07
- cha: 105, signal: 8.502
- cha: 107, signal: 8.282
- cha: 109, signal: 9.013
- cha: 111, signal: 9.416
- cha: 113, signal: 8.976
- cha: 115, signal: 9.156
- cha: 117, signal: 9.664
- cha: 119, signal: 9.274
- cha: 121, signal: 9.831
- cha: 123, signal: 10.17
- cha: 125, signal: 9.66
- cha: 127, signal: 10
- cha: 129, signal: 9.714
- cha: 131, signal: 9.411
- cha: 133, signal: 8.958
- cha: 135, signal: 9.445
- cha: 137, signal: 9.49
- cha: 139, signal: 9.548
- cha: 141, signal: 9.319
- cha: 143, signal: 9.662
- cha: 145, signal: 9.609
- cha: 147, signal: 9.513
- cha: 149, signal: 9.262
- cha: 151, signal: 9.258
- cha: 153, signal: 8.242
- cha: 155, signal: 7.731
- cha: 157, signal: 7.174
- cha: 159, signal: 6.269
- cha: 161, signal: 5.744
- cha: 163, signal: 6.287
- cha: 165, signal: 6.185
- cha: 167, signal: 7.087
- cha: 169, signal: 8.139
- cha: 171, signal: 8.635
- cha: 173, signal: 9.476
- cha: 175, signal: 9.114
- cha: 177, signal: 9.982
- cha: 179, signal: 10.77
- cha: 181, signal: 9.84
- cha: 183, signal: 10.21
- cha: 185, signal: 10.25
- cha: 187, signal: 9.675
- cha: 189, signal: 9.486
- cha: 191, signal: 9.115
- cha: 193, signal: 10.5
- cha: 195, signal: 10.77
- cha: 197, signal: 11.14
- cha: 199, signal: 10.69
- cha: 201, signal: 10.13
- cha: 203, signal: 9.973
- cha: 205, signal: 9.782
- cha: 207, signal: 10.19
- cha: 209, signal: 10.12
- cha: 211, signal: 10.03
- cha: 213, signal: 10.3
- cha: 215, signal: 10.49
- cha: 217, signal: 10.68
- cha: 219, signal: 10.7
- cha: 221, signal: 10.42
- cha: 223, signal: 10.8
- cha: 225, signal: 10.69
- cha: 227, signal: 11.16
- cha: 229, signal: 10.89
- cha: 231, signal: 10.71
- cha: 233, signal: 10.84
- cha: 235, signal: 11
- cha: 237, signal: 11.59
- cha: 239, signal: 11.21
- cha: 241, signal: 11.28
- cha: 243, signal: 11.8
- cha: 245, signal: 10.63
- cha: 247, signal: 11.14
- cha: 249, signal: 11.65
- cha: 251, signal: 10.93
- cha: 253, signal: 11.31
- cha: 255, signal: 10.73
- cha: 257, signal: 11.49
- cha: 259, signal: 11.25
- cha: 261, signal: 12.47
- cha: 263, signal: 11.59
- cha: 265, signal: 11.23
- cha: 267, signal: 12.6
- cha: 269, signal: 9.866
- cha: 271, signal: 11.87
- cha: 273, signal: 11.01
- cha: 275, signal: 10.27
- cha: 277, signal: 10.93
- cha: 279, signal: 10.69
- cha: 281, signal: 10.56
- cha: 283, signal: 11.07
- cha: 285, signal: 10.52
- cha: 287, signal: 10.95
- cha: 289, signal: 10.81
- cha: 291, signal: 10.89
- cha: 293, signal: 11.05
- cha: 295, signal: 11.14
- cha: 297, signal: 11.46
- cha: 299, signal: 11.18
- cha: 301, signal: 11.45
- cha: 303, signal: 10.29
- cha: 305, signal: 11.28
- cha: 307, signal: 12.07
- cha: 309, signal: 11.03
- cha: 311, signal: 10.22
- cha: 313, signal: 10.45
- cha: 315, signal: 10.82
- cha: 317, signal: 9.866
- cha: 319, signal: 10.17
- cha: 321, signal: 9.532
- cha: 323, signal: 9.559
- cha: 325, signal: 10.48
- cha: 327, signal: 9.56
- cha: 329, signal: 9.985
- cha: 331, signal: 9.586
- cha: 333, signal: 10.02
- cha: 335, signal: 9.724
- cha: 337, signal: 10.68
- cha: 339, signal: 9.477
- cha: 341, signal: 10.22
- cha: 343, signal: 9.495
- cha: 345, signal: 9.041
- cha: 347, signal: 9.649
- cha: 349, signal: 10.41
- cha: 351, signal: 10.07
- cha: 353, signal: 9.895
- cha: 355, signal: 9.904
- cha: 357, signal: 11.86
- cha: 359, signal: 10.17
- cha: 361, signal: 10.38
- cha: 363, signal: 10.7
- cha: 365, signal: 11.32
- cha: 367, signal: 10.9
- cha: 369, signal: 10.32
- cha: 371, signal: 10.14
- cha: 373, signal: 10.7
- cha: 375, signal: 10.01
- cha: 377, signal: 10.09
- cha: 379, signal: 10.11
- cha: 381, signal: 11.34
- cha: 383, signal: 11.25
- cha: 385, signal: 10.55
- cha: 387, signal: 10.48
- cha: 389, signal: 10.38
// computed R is 10.4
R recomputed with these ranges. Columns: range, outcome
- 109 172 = 8.74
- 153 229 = 9.46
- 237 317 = 11.1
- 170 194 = 9.75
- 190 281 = 10.9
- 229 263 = 11.3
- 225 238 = 11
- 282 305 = 11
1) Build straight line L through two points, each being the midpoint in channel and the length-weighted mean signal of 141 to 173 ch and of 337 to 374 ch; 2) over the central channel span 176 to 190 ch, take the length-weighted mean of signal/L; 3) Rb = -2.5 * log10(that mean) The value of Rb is -0.20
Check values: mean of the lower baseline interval 8.01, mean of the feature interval 10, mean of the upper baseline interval 10.3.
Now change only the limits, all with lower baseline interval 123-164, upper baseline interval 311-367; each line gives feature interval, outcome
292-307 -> -0.138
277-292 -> -0.111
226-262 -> -0.186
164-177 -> 0.088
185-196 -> -0.098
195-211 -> -0.127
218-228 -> -0.156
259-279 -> -0.171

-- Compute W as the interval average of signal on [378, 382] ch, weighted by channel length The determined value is 10.7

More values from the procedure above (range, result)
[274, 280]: 10.6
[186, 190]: 9.58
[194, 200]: 10.9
